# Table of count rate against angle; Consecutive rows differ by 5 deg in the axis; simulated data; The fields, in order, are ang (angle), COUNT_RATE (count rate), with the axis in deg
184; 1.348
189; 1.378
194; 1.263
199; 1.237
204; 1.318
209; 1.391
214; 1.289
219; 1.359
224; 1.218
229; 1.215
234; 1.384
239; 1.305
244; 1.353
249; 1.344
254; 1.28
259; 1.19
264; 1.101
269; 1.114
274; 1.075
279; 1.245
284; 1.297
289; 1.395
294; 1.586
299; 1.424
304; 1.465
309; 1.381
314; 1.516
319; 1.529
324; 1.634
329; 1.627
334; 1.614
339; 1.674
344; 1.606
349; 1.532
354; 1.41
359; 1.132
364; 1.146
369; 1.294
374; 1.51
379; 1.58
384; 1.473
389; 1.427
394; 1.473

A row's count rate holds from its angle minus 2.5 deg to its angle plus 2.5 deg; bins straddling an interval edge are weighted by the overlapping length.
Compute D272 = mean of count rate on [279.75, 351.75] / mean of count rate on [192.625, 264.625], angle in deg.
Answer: 1.2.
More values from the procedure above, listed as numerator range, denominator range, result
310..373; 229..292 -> 1.17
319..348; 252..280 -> 1.39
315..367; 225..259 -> 1.15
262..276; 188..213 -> 0.84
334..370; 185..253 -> 1.08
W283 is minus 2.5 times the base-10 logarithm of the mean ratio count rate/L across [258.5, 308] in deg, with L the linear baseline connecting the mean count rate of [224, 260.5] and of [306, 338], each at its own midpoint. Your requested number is 0.108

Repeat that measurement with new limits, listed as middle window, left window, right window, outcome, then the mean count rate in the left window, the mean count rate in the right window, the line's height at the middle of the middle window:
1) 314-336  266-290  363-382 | -0.21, 1.21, 1.4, 1.31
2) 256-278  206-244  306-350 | 0.24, 1.31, 1.57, 1.42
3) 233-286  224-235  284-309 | 0.09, 1.27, 1.44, 1.35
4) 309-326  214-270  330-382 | -0.10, 1.27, 1.46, 1.39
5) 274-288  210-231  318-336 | 0.17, 1.28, 1.61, 1.47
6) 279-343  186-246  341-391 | -0.10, 1.31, 1.41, 1.38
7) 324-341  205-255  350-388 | -0.20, 1.31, 1.37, 1.36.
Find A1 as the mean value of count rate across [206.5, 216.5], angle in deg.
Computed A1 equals 1.34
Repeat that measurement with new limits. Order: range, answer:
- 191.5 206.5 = 1.27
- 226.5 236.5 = 1.3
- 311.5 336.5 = 1.58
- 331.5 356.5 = 1.57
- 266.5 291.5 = 1.23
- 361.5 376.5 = 1.32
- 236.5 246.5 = 1.33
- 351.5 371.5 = 1.25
